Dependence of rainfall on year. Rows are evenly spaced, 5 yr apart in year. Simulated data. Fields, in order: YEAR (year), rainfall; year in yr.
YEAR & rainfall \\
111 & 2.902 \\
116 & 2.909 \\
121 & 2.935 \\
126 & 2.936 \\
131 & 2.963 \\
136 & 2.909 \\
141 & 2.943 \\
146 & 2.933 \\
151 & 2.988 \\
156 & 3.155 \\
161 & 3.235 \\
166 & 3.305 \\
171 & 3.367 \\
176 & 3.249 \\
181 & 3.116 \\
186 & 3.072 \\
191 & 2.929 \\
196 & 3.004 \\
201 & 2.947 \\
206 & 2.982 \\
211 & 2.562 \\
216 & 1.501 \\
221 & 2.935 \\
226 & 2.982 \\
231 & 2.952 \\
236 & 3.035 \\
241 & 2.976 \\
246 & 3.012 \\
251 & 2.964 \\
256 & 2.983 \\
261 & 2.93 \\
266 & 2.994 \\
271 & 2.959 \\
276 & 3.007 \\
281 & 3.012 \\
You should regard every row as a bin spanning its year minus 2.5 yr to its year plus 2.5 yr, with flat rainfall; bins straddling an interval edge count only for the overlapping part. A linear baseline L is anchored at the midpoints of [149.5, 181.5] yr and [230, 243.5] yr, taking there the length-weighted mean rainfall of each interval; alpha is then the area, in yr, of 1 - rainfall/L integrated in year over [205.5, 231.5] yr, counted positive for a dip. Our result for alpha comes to 3.78 yr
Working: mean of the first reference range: 3.21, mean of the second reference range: 2.99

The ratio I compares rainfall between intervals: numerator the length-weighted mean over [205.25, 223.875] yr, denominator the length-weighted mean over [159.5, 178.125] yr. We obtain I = 0.7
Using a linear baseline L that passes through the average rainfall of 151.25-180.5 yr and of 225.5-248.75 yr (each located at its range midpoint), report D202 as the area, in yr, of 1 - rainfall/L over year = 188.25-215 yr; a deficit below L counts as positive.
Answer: 2.61 yr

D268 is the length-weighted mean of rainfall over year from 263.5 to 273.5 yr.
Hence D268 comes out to 2.98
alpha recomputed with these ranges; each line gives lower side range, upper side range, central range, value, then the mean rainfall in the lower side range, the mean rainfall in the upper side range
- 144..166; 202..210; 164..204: -1.8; 3.11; 2.9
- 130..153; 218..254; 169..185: -1.5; 2.95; 2.96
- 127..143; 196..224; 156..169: -2.0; 2.94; 2.63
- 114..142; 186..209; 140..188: -3.1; 2.93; 2.97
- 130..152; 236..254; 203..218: 2.9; 2.94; 2.99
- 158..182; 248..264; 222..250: 0.4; 3.26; 2.96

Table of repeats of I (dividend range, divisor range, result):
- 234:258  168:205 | 0.97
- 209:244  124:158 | 0.91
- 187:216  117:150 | 0.94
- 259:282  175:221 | 1.06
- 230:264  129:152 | 1.01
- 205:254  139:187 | 0.89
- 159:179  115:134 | 1.12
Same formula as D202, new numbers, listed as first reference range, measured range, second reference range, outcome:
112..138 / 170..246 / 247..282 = 1.5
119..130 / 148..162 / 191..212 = -0.9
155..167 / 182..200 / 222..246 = 0.7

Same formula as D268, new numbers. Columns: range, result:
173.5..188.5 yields 3.15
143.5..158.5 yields 3.03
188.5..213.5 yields 2.88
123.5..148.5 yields 2.94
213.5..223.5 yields 2.22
